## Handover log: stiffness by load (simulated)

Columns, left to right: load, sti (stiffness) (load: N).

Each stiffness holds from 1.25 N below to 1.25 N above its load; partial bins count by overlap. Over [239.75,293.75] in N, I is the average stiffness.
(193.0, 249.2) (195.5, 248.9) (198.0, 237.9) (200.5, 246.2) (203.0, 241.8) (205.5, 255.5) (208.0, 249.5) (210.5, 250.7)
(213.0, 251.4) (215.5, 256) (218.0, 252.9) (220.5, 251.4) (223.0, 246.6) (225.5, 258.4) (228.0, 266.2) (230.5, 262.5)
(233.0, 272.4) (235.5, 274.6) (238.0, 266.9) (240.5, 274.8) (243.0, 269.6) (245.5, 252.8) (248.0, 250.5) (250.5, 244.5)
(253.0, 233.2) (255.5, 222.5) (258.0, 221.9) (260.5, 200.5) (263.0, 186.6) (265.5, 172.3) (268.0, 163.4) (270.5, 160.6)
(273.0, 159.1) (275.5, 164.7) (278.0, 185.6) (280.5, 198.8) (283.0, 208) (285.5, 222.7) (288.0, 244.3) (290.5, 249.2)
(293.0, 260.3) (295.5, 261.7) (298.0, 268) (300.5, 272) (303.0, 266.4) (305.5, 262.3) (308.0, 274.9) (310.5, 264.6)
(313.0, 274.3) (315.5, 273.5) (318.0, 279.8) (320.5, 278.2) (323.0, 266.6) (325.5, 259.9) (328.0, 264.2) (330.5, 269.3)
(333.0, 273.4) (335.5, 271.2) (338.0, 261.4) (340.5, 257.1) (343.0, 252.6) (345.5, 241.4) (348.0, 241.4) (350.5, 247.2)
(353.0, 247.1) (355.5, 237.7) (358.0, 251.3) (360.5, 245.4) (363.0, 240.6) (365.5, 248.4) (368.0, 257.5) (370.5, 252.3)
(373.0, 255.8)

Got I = 215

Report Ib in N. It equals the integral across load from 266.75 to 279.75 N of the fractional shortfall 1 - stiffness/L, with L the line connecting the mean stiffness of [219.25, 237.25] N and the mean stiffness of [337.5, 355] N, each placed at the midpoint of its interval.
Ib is 4.5 N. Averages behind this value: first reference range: 262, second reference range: 249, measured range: 168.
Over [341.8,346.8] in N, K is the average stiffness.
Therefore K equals 247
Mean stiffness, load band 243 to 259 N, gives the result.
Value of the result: 240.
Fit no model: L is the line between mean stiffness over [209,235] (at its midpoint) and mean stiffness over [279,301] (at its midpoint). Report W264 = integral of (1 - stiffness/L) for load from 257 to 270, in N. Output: 3.2 N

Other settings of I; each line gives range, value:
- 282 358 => 258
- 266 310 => 225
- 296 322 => 271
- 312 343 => 268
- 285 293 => 244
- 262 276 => 168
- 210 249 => 260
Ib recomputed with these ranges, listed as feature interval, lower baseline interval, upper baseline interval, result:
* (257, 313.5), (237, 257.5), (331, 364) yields 6.34 N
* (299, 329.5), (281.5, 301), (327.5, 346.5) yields -1.87 N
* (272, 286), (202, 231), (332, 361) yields 3.56 N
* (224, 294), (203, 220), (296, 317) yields 9.02 N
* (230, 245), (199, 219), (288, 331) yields -0.87 N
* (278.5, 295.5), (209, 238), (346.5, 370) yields 1.48 N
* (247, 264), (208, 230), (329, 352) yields 2.14 N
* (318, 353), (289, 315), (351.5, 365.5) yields -1.00 N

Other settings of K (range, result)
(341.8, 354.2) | 246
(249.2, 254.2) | 239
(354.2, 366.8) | 245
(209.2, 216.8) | 253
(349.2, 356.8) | 244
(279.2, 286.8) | 210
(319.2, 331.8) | 268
